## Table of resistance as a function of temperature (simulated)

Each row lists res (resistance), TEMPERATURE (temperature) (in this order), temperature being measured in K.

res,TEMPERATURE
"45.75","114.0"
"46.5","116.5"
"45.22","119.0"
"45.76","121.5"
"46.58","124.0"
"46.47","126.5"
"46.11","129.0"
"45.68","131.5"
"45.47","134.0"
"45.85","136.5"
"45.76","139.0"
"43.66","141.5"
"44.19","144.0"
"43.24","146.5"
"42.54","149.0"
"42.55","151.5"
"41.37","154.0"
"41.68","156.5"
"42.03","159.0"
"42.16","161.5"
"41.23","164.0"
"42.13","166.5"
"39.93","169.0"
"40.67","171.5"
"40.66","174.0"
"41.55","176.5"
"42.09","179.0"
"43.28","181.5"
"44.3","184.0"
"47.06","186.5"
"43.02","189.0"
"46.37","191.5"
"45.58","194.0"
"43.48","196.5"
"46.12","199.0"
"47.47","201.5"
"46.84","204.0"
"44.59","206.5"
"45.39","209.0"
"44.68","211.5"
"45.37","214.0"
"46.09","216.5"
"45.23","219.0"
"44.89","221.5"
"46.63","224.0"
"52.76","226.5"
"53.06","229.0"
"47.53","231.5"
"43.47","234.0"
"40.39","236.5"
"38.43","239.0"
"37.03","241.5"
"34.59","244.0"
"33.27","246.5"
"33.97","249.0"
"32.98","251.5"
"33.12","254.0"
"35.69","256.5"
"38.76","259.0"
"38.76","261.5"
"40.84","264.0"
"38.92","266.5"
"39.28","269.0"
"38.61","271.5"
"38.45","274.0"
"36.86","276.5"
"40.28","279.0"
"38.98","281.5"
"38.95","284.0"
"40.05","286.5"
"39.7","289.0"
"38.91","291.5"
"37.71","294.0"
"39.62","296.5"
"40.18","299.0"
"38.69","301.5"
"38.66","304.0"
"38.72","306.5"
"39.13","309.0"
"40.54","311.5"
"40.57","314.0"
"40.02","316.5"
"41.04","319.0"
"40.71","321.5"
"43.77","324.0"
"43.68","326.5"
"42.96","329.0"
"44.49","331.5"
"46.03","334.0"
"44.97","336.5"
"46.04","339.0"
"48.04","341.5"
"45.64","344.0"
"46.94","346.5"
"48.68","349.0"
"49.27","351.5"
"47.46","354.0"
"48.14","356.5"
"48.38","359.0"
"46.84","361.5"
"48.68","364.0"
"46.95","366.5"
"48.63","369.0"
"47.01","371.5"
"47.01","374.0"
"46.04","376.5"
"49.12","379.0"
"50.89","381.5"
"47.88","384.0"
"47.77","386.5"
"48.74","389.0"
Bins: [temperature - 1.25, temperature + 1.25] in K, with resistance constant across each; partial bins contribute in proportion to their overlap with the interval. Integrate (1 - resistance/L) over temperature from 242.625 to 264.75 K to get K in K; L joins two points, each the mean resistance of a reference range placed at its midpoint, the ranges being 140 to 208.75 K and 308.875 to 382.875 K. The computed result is 4.4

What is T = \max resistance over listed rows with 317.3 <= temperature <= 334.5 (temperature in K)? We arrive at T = 46.03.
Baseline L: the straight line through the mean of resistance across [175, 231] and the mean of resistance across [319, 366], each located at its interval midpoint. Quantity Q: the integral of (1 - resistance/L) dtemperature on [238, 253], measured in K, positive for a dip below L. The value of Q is 3.6 K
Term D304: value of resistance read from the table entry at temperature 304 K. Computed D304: 38.66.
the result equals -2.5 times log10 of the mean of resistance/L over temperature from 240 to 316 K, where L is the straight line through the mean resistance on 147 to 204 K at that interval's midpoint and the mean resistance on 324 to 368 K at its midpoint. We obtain 0.19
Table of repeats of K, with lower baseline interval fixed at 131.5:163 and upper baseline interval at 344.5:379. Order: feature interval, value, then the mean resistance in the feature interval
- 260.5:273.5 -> 1.87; 39.2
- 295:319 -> 3.60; 39.6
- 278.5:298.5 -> 3.02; 39.3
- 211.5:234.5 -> -1.15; 47.2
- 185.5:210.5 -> -0.63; 45.6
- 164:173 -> 0.60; 40.9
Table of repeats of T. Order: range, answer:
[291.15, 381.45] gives 49.27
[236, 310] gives 40.84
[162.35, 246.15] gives 53.06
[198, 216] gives 47.47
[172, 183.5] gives 43.28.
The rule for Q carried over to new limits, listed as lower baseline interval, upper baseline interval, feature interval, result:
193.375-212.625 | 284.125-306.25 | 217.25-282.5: 3.36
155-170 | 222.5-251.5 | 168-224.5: -3.86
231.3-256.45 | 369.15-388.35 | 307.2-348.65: 0.41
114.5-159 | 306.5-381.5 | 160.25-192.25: 1.53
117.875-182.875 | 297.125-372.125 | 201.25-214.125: -0.58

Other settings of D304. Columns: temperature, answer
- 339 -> 46.04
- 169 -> 39.93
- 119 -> 45.22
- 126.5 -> 46.47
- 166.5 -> 42.13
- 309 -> 39.13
